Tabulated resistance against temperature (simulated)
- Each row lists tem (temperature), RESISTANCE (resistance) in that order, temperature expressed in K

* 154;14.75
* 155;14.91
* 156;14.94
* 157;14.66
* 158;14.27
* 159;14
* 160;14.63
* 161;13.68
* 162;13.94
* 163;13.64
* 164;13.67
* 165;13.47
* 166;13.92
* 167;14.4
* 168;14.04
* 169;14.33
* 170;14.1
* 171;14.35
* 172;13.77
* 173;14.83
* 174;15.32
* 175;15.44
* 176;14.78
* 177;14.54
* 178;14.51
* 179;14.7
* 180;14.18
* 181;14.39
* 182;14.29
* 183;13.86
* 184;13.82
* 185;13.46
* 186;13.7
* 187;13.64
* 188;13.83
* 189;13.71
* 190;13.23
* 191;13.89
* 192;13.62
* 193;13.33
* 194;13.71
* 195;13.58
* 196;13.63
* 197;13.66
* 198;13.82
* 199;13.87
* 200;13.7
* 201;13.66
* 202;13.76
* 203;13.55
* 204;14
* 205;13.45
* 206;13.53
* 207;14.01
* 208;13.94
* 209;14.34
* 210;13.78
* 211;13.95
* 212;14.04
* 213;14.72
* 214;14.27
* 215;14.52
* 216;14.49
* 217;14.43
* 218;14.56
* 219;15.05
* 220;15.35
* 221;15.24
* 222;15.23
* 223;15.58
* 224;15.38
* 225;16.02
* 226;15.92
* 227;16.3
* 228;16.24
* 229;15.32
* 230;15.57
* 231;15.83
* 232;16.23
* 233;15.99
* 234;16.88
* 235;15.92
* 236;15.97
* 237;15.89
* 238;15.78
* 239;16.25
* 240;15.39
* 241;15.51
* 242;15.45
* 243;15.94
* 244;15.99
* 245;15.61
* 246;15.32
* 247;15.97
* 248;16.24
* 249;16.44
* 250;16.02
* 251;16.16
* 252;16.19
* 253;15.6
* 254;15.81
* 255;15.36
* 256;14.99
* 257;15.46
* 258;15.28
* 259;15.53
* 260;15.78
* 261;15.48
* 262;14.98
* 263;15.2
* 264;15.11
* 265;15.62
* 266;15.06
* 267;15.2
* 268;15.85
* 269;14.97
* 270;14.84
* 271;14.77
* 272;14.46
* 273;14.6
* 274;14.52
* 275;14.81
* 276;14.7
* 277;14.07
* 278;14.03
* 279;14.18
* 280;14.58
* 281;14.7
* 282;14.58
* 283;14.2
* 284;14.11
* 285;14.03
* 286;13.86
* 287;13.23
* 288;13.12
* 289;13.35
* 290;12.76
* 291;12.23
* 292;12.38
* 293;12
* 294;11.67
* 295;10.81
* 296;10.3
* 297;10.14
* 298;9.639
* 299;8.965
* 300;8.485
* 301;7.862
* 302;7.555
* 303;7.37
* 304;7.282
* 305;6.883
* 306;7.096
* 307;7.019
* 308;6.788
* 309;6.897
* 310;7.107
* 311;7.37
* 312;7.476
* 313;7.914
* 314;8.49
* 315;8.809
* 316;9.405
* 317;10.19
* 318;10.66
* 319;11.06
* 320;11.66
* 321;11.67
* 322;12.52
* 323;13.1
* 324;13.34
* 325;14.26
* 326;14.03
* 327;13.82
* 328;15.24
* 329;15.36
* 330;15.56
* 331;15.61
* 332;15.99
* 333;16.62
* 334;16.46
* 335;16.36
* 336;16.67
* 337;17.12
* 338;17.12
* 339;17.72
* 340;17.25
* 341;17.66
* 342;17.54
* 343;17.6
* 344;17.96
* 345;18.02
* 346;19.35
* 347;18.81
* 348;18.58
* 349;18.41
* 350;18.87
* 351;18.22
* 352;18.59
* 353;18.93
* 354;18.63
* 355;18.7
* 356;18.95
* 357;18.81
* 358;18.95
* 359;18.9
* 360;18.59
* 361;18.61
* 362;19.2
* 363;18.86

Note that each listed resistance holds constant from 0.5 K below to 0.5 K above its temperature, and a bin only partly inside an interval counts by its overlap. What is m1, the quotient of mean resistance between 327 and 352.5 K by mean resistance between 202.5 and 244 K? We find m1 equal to 1.1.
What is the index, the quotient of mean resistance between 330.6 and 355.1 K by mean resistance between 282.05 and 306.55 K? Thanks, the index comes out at 1.6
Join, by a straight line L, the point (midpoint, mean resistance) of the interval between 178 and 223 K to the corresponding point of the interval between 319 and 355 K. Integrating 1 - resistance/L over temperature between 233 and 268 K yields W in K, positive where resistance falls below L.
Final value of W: -1.9 K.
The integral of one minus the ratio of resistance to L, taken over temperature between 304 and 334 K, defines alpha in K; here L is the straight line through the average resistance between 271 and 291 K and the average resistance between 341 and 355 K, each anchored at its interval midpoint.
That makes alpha 10.0 K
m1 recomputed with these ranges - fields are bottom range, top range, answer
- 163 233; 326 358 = 1.21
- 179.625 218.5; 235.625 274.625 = 1.12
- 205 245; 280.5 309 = 0.70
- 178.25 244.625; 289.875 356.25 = 0.90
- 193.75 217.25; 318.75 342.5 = 1.09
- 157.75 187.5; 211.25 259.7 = 1.10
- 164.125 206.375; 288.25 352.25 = 0.92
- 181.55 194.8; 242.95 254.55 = 1.16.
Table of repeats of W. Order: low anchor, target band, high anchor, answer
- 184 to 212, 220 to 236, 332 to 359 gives -1.36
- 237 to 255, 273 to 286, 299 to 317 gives -3.30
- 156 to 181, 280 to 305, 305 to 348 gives 3.95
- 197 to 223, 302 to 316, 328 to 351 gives 7.66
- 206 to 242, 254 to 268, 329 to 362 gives 0.59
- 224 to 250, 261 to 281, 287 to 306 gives -3.52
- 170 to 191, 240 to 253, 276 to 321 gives -3.89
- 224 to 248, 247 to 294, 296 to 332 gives -4.52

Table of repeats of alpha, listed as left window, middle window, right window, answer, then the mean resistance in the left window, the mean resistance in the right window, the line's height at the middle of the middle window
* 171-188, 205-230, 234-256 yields 0.63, 14.3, 15.9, 15.2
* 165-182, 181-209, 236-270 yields 1.94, 14.4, 15.6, 14.8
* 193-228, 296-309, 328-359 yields 6.77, 14.4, 17.7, 16.7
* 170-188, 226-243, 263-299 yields -2.40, 14.3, 13.6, 13.9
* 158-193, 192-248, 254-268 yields -0.53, 14.1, 15.3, 14.7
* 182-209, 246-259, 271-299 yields -2.33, 13.7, 13.2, 13.4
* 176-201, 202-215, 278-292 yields -0.13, 13.9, 13.7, 13.8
